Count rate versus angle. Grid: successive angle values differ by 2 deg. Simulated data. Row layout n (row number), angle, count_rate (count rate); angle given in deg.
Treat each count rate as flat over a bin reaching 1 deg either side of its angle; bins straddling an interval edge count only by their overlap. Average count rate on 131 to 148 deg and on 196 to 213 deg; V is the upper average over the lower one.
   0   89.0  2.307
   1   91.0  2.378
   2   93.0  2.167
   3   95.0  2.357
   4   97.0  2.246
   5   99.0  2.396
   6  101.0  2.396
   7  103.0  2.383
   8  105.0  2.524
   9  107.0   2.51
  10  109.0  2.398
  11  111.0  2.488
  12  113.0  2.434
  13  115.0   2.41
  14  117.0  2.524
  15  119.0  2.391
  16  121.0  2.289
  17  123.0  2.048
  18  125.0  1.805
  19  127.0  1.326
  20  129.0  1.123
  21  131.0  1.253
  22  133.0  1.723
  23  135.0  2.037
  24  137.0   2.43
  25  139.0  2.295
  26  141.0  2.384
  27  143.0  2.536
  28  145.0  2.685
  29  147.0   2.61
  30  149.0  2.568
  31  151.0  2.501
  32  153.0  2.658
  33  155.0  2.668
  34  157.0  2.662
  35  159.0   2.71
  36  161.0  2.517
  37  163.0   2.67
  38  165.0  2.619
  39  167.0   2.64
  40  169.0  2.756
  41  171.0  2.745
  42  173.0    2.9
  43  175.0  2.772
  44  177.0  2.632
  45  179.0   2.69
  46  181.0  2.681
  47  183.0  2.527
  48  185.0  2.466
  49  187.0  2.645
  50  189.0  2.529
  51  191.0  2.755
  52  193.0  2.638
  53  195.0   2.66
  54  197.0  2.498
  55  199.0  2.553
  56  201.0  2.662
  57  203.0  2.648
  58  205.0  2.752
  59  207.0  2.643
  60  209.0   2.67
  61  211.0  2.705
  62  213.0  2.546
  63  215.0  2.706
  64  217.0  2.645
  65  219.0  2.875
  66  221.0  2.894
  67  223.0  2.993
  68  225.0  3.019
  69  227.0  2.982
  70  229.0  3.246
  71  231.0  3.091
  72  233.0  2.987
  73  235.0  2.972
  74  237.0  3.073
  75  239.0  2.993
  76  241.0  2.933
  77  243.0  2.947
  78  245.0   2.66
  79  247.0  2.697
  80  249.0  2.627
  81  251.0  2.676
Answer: 1.16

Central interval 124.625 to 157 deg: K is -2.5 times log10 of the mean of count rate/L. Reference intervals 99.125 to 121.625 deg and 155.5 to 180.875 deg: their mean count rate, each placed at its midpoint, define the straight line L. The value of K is 0.18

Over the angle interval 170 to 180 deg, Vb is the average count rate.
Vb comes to 2.75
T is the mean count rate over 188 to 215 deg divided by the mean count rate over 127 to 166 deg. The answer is 1.14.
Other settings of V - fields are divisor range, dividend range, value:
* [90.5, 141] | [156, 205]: 1.22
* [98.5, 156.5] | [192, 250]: 1.23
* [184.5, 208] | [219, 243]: 1.15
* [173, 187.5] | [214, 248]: 1.10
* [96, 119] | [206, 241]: 1.19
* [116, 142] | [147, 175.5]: 1.35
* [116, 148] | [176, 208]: 1.25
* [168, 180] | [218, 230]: 1.09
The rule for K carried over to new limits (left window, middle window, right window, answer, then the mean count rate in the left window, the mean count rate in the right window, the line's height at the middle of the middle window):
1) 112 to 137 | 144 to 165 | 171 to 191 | -0.128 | 1.97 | 2.66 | 2.33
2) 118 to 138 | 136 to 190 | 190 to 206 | -0.169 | 1.84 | 2.65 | 2.24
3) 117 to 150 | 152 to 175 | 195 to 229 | -0.145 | 2.11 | 2.75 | 2.35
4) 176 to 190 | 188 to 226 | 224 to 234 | 0.053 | 2.6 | 3.07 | 2.84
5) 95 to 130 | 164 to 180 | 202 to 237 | -0.061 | 2.22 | 2.85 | 2.57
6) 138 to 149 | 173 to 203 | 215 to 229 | 0.042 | 2.51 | 2.91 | 2.74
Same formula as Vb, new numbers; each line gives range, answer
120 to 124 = 2.17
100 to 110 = 2.44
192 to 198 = 2.6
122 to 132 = 1.51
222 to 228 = 3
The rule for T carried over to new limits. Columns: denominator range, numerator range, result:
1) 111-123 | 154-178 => 1.13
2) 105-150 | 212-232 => 1.32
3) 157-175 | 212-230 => 1.07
